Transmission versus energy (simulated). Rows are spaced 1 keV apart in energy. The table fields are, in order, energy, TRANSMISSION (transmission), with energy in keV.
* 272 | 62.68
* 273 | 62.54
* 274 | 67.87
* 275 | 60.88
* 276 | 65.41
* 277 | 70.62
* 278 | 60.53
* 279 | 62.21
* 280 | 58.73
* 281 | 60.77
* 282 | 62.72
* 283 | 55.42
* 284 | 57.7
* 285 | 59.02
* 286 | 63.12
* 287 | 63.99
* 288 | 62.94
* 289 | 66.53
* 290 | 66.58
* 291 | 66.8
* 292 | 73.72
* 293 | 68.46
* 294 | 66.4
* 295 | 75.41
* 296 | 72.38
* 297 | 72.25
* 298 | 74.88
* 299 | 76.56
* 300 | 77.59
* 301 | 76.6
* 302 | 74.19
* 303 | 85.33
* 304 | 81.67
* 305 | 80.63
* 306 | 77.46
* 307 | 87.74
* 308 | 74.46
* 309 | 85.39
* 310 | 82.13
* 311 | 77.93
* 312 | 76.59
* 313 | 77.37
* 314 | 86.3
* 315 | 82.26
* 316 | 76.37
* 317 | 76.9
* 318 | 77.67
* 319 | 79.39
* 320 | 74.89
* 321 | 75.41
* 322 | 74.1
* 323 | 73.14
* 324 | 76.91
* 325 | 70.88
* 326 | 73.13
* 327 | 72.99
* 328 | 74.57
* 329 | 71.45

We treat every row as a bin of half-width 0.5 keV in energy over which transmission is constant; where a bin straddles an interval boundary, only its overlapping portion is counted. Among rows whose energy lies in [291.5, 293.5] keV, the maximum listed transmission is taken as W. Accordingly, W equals 73.72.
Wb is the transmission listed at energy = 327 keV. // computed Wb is 72.99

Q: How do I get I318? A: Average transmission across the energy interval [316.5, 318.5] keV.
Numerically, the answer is 77.3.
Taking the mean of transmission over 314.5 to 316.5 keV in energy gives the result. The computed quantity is 79.3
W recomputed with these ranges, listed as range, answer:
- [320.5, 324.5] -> 76.91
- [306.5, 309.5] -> 87.74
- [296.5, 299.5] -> 76.56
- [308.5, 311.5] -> 85.39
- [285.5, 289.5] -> 66.53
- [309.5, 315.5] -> 86.3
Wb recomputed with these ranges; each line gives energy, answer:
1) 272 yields 62.68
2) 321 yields 75.41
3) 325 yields 70.88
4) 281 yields 60.77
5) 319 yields 79.39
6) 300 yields 77.59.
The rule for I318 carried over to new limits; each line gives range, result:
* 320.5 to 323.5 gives 74.2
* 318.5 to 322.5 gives 75.9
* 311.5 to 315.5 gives 80.6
